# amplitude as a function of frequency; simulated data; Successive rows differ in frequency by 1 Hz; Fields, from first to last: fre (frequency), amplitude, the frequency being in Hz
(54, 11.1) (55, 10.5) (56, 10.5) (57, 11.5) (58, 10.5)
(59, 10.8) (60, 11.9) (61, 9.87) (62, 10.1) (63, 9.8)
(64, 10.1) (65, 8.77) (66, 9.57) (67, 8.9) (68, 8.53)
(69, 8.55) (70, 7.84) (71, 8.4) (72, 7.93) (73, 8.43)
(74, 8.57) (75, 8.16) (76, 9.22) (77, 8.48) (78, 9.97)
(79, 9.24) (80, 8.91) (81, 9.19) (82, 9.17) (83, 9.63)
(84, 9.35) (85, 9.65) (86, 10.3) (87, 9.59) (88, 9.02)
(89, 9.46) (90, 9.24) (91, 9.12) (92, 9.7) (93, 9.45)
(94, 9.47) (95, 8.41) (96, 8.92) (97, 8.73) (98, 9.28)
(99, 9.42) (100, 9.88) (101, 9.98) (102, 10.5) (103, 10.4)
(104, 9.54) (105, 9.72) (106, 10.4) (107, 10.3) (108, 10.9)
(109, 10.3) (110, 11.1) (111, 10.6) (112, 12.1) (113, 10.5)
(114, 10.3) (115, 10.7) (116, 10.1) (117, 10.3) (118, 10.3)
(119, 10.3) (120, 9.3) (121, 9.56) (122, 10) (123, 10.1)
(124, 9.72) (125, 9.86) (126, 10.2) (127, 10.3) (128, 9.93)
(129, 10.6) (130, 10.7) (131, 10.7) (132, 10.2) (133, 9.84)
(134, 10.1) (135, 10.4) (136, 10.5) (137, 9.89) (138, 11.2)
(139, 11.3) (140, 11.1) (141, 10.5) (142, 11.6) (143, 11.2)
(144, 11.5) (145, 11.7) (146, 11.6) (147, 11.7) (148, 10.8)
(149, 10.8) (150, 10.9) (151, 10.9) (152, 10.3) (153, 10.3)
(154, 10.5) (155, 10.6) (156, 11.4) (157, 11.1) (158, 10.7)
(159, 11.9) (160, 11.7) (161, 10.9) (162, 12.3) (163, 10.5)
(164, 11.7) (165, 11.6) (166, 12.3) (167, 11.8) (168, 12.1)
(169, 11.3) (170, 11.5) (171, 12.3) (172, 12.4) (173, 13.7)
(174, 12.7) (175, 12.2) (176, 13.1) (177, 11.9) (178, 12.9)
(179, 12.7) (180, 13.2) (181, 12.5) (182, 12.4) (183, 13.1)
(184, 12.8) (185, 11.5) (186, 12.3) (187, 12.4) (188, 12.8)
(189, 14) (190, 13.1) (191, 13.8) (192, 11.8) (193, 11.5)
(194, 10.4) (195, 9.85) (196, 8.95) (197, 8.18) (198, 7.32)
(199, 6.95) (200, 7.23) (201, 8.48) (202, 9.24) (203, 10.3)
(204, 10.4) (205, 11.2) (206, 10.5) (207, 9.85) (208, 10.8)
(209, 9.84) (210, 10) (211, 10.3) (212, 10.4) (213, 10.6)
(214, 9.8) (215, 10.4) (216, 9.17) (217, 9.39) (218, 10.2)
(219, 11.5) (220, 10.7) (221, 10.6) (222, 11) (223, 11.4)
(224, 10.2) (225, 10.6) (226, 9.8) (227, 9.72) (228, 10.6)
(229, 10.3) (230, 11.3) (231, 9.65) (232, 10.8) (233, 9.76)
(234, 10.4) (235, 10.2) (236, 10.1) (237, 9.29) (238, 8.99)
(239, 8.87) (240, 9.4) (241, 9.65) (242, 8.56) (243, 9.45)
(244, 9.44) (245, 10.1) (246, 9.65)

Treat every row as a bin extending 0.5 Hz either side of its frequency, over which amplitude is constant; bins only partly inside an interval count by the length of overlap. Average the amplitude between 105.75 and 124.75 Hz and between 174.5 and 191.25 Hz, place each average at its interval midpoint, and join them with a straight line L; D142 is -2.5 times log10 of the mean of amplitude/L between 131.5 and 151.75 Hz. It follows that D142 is 0.04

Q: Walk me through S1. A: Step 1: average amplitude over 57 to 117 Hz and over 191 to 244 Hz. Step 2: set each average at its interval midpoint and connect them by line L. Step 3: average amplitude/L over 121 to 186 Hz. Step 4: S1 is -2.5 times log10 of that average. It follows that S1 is -0.16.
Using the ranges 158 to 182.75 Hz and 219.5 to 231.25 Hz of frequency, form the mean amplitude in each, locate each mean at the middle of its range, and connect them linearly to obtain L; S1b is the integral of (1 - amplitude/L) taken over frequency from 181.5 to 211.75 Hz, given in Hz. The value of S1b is 1.8 Hz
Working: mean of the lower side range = 12.1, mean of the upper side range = 10.5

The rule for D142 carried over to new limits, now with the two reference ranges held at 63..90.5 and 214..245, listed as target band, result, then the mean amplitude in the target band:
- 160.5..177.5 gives -0.24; 12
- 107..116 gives -0.16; 10.7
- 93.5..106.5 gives -0.04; 9.59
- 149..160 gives -0.14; 10.9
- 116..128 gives -0.07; 10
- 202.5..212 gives -0.05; 10.4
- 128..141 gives -0.12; 10.5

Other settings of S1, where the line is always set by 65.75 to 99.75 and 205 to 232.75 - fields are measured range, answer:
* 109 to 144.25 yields -0.11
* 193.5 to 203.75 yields 0.16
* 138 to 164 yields -0.15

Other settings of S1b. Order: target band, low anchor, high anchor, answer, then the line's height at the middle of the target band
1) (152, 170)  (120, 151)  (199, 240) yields -1.52 Hz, 10.4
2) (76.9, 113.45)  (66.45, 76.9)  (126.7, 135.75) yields -2.17 Hz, 9.19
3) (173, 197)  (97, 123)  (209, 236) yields -4.48 Hz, 10.3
